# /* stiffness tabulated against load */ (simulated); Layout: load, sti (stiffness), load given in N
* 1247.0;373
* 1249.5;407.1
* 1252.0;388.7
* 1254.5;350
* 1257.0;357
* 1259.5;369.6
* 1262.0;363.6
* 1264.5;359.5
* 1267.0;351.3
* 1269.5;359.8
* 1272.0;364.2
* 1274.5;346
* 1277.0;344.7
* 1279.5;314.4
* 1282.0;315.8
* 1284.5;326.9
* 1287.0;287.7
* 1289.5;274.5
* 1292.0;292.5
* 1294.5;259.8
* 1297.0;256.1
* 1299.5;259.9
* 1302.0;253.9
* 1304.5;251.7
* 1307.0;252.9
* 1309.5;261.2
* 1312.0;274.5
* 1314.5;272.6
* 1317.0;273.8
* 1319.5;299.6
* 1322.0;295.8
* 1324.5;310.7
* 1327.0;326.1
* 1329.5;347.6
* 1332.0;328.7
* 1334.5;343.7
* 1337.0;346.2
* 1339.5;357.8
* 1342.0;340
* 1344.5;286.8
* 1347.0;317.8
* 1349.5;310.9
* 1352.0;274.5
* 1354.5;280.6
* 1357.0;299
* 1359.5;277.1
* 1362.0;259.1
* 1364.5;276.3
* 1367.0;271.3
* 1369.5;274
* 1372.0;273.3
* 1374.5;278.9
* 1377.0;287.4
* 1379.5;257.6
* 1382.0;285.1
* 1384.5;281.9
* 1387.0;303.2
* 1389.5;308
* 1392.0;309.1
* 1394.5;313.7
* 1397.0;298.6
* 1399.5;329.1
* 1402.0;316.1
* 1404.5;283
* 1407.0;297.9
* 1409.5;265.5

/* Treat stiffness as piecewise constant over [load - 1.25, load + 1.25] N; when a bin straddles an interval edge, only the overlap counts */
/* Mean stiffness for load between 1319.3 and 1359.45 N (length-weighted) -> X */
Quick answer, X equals 316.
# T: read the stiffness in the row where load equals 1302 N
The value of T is 253.9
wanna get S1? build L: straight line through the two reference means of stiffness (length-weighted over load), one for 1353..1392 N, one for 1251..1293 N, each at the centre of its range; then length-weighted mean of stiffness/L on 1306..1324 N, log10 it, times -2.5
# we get 0.14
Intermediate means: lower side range 339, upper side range 282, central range 278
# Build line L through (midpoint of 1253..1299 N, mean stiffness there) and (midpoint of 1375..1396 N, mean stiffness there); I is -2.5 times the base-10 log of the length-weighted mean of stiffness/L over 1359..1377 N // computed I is 0.093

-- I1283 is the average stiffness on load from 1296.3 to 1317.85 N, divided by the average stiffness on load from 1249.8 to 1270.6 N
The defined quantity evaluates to 0.72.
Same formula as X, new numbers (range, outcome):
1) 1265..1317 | 296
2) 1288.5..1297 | 273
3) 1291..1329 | 277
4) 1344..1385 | 282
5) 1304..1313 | 260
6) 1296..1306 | 255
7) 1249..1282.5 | 356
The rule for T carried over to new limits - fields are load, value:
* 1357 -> 299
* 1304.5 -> 251.7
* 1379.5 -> 257.6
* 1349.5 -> 310.9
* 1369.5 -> 274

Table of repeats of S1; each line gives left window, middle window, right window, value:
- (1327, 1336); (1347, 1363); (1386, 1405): 0.14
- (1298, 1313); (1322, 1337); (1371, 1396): -0.22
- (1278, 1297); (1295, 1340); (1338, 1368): 0.01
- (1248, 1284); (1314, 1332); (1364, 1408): 0.06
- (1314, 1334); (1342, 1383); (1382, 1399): 0.08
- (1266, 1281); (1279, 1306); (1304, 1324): 0.12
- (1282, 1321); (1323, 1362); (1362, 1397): -0.12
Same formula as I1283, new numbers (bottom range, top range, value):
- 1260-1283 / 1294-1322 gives 0.77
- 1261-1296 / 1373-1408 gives 0.91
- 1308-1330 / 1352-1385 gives 0.94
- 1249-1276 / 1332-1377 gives 0.82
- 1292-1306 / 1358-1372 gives 1.05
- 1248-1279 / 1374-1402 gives 0.82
